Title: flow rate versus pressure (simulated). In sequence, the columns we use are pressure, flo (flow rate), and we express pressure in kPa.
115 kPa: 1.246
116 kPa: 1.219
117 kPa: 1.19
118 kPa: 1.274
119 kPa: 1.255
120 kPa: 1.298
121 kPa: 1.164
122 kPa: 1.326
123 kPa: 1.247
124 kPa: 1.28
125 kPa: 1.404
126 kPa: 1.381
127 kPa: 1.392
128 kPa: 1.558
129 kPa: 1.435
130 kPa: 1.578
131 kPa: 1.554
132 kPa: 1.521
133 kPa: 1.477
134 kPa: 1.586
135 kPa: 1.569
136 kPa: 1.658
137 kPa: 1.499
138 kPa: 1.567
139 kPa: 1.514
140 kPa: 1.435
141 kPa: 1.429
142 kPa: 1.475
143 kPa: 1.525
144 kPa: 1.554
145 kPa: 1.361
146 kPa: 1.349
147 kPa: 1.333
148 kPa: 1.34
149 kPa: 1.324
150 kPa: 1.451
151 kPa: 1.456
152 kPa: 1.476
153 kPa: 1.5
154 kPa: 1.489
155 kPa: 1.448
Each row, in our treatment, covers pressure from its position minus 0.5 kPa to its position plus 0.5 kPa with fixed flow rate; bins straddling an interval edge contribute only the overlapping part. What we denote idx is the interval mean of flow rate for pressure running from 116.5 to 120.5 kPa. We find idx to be 1.25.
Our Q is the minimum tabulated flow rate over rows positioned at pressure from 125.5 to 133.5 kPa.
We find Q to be 1.381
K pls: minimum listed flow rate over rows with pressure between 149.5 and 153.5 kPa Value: 1.451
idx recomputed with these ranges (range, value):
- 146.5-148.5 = 1.34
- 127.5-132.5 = 1.53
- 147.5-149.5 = 1.33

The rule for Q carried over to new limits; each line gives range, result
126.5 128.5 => 1.392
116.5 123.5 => 1.164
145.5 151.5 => 1.324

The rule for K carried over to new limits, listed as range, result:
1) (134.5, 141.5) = 1.429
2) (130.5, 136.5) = 1.477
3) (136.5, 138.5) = 1.499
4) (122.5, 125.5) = 1.247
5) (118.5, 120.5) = 1.255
